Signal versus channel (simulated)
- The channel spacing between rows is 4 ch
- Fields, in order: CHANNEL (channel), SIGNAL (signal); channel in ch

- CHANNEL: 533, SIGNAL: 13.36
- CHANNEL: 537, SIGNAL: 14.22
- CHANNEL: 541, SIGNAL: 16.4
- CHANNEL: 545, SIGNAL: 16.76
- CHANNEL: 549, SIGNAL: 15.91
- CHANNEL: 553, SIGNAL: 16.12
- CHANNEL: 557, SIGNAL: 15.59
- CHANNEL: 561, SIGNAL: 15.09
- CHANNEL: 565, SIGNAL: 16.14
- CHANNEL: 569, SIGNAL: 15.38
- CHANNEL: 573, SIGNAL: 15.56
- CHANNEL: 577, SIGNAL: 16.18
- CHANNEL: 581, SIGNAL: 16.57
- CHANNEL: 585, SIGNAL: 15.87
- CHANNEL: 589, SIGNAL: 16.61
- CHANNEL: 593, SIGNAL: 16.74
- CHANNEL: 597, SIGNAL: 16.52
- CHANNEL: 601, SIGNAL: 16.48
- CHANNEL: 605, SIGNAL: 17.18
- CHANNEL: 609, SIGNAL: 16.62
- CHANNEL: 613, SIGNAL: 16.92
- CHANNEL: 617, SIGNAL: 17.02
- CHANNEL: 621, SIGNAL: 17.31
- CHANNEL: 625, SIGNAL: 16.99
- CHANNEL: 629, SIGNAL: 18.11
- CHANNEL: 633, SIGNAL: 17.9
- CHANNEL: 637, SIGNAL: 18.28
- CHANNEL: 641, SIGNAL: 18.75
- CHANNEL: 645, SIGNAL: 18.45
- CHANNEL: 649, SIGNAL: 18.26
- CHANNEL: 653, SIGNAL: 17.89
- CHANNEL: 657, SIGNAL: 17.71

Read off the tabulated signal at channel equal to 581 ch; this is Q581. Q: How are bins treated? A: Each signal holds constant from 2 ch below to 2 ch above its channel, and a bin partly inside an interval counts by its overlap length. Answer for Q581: 16.57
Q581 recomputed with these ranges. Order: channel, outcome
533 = 13.36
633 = 17.9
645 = 18.45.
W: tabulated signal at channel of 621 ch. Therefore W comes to 17.31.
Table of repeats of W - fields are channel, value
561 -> 15.09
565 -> 16.14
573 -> 15.56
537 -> 14.22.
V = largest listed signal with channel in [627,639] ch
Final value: 18.28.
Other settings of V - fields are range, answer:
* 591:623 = 17.31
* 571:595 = 16.74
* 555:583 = 16.57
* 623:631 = 18.11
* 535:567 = 16.76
